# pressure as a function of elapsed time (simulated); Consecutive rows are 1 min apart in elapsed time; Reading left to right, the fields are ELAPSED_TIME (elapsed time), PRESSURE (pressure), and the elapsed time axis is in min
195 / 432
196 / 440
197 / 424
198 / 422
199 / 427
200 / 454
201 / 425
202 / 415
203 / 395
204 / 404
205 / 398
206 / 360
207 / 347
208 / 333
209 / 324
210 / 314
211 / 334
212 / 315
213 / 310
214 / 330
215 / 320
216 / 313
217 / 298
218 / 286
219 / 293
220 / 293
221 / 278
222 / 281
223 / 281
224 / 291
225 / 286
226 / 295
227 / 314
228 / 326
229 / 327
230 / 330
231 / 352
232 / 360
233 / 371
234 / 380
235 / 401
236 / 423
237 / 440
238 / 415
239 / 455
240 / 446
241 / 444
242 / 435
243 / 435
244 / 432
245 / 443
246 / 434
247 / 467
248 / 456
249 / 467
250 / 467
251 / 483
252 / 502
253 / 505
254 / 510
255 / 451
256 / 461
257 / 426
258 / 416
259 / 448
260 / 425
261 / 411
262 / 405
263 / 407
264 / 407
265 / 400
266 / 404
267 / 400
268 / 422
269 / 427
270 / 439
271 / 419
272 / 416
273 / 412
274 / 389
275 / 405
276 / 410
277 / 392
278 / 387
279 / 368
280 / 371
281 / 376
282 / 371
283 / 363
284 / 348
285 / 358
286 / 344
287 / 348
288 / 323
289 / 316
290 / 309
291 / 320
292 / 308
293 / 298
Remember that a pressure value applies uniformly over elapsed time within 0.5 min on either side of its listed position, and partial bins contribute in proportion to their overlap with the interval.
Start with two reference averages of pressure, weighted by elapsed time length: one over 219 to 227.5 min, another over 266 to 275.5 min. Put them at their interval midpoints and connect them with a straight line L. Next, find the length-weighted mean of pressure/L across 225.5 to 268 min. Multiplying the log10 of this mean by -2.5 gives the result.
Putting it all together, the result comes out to -0.192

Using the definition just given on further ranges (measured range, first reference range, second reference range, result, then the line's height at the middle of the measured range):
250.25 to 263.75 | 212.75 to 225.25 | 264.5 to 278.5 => -0.191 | 378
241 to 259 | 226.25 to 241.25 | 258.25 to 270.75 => -0.144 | 401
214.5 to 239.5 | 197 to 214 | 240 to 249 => 0.226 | 413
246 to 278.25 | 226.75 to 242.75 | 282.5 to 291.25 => -0.191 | 362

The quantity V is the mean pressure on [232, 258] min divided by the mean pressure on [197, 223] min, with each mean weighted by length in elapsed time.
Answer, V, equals 1.3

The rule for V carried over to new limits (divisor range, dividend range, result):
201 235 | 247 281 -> 1.29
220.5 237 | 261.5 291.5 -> 1.14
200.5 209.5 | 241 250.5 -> 1.19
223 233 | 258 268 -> 1.29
